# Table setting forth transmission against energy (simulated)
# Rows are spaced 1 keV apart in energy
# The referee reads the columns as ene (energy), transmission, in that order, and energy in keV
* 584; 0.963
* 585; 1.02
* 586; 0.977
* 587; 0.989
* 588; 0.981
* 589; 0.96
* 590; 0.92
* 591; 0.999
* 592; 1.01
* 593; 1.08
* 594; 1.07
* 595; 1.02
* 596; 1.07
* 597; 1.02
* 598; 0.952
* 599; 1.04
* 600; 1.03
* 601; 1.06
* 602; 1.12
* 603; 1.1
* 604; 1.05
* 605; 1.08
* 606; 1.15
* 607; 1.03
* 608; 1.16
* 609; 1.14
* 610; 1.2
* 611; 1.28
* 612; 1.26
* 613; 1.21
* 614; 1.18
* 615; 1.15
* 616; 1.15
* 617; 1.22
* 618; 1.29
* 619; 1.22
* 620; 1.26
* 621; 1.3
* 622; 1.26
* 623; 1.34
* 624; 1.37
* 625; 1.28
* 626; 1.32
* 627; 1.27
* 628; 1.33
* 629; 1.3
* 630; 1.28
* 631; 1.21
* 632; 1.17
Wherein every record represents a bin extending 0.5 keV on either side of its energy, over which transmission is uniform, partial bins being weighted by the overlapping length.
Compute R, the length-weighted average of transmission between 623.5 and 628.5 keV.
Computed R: 1.31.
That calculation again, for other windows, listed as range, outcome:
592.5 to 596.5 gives 1.06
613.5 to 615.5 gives 1.17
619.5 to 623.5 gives 1.29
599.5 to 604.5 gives 1.07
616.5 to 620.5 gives 1.25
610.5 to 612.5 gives 1.27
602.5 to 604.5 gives 1.08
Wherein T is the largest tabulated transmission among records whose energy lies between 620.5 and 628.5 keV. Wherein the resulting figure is 1.37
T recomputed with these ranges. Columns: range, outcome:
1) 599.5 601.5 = 1.06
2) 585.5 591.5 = 0.999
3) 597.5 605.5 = 1.12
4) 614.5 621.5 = 1.3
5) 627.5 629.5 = 1.33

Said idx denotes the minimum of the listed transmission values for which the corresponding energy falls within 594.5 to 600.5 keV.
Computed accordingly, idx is 0.952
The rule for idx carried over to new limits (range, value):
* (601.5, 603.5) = 1.1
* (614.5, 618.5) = 1.15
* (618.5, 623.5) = 1.22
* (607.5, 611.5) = 1.14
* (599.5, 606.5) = 1.03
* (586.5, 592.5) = 0.92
